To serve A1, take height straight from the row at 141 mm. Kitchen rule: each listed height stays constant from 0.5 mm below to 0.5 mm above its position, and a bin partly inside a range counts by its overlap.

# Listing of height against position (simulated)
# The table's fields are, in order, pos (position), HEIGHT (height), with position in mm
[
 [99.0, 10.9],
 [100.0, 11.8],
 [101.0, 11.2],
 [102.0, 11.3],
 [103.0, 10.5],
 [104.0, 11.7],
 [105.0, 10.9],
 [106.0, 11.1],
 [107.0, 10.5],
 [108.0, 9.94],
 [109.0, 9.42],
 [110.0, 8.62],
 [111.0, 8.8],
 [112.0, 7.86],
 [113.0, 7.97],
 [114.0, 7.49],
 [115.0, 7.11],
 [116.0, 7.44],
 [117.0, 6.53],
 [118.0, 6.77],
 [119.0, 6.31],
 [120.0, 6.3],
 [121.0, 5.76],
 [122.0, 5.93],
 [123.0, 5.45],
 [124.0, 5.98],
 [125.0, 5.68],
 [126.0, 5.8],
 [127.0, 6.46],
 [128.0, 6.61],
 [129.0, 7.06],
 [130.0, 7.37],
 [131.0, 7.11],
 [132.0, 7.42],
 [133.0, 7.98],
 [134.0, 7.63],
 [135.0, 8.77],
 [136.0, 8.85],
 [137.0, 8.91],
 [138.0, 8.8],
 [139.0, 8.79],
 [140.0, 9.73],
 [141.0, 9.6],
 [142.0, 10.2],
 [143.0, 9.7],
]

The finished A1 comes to 9.6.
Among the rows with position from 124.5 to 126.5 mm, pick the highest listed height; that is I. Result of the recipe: 5.8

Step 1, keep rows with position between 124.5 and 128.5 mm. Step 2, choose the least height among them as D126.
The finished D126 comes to 5.68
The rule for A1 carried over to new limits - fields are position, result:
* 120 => 6.3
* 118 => 6.77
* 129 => 7.06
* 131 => 7.11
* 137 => 8.91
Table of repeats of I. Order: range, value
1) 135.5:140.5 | 9.73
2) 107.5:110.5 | 9.94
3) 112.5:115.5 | 7.97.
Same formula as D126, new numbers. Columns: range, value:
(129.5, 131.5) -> 7.11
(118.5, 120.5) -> 6.3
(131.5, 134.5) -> 7.42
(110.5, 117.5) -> 6.53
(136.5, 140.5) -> 8.79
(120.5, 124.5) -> 5.45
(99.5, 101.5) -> 11.2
